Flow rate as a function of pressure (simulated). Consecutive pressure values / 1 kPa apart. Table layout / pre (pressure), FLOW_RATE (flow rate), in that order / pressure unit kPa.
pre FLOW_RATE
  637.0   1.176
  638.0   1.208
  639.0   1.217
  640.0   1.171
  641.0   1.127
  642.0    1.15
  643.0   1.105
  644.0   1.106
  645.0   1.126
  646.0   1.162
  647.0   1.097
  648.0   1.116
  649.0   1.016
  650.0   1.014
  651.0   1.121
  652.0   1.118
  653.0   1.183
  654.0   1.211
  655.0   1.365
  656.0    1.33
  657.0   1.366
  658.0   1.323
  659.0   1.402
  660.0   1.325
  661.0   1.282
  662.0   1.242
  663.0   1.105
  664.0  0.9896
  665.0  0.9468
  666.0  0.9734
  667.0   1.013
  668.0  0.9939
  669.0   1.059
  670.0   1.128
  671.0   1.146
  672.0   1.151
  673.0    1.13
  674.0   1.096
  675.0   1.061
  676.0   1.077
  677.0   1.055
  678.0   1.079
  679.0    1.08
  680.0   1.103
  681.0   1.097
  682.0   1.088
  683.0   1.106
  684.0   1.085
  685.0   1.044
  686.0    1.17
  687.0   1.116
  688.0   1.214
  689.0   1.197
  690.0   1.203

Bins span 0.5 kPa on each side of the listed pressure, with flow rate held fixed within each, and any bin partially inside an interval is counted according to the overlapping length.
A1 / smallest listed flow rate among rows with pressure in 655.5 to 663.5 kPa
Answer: 1.105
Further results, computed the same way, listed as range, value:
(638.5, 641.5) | 1.127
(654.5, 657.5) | 1.33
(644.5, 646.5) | 1.126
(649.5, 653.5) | 1.014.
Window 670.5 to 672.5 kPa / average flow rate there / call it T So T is 1.15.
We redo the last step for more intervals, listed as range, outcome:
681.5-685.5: 1.08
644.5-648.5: 1.13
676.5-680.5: 1.08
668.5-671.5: 1.11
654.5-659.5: 1.36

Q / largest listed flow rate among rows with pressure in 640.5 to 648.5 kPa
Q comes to 1.162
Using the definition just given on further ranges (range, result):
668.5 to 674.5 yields 1.151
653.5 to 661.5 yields 1.402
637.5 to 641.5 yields 1.217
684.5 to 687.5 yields 1.17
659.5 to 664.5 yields 1.325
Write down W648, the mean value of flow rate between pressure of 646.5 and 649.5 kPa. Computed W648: 1.08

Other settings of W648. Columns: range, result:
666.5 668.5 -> 1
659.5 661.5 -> 1.3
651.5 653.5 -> 1.15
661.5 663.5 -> 1.17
